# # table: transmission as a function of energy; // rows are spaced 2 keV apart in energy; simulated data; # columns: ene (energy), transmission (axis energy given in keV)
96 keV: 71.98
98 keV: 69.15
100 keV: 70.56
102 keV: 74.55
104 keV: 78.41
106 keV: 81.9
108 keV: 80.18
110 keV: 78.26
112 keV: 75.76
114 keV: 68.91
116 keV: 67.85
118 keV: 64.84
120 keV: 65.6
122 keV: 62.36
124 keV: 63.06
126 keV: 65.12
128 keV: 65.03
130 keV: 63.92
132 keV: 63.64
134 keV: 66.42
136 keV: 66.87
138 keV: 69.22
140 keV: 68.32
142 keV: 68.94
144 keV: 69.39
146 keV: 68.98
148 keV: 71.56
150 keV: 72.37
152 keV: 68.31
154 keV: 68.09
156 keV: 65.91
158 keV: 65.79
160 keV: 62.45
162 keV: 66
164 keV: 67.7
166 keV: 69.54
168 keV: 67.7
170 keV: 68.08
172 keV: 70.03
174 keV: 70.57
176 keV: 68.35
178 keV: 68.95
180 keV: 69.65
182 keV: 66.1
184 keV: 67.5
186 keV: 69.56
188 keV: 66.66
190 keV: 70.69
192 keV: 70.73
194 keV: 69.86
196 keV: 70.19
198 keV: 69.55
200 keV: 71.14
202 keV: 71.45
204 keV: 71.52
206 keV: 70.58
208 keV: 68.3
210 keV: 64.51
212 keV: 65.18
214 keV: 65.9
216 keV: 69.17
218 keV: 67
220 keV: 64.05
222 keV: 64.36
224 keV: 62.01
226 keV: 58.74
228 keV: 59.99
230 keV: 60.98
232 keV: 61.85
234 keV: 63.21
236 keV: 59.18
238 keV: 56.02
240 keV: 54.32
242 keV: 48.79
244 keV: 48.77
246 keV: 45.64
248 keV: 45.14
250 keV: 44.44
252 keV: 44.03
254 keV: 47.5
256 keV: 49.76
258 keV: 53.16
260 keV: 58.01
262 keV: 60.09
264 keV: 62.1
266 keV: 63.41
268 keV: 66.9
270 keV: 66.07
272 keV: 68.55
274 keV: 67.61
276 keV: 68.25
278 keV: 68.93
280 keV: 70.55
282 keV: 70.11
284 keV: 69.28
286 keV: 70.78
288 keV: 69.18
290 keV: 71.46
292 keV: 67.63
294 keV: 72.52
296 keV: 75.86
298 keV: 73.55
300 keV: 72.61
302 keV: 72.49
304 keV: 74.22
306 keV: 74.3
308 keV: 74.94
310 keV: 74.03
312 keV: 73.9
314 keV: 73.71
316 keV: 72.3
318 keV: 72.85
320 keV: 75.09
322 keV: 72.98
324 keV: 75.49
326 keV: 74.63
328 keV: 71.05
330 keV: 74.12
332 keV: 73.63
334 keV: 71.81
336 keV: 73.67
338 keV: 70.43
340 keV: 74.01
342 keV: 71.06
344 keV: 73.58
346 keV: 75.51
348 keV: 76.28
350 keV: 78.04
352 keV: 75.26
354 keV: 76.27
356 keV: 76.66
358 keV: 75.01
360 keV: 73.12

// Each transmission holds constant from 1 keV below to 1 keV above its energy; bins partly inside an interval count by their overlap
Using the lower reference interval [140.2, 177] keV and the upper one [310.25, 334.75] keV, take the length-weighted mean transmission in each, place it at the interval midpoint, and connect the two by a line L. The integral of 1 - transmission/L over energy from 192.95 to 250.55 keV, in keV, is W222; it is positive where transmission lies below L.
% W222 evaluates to 6.8 keV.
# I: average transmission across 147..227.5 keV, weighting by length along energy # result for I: 67.8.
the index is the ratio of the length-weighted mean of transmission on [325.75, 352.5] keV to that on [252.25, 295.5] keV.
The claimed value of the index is 1.1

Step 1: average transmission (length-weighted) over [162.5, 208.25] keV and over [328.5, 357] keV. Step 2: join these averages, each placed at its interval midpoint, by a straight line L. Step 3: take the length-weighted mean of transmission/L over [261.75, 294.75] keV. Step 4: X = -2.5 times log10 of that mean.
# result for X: 0.07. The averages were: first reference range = 69.3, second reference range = 74.3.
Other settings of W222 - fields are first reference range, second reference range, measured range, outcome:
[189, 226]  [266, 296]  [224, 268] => 8.7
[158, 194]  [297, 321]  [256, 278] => 2.7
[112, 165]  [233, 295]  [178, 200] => -1.7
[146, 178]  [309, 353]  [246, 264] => 5.2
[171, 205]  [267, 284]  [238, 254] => 4.9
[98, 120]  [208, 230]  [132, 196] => 0.4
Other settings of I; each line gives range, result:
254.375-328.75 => 69.2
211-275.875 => 58.6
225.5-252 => 53.9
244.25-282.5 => 58.6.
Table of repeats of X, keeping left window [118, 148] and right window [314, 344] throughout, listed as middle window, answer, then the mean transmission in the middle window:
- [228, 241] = 0.18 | 59.3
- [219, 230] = 0.13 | 61.8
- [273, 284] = 0.04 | 69.1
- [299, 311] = -0.02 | 73.8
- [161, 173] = -0.01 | 68.2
